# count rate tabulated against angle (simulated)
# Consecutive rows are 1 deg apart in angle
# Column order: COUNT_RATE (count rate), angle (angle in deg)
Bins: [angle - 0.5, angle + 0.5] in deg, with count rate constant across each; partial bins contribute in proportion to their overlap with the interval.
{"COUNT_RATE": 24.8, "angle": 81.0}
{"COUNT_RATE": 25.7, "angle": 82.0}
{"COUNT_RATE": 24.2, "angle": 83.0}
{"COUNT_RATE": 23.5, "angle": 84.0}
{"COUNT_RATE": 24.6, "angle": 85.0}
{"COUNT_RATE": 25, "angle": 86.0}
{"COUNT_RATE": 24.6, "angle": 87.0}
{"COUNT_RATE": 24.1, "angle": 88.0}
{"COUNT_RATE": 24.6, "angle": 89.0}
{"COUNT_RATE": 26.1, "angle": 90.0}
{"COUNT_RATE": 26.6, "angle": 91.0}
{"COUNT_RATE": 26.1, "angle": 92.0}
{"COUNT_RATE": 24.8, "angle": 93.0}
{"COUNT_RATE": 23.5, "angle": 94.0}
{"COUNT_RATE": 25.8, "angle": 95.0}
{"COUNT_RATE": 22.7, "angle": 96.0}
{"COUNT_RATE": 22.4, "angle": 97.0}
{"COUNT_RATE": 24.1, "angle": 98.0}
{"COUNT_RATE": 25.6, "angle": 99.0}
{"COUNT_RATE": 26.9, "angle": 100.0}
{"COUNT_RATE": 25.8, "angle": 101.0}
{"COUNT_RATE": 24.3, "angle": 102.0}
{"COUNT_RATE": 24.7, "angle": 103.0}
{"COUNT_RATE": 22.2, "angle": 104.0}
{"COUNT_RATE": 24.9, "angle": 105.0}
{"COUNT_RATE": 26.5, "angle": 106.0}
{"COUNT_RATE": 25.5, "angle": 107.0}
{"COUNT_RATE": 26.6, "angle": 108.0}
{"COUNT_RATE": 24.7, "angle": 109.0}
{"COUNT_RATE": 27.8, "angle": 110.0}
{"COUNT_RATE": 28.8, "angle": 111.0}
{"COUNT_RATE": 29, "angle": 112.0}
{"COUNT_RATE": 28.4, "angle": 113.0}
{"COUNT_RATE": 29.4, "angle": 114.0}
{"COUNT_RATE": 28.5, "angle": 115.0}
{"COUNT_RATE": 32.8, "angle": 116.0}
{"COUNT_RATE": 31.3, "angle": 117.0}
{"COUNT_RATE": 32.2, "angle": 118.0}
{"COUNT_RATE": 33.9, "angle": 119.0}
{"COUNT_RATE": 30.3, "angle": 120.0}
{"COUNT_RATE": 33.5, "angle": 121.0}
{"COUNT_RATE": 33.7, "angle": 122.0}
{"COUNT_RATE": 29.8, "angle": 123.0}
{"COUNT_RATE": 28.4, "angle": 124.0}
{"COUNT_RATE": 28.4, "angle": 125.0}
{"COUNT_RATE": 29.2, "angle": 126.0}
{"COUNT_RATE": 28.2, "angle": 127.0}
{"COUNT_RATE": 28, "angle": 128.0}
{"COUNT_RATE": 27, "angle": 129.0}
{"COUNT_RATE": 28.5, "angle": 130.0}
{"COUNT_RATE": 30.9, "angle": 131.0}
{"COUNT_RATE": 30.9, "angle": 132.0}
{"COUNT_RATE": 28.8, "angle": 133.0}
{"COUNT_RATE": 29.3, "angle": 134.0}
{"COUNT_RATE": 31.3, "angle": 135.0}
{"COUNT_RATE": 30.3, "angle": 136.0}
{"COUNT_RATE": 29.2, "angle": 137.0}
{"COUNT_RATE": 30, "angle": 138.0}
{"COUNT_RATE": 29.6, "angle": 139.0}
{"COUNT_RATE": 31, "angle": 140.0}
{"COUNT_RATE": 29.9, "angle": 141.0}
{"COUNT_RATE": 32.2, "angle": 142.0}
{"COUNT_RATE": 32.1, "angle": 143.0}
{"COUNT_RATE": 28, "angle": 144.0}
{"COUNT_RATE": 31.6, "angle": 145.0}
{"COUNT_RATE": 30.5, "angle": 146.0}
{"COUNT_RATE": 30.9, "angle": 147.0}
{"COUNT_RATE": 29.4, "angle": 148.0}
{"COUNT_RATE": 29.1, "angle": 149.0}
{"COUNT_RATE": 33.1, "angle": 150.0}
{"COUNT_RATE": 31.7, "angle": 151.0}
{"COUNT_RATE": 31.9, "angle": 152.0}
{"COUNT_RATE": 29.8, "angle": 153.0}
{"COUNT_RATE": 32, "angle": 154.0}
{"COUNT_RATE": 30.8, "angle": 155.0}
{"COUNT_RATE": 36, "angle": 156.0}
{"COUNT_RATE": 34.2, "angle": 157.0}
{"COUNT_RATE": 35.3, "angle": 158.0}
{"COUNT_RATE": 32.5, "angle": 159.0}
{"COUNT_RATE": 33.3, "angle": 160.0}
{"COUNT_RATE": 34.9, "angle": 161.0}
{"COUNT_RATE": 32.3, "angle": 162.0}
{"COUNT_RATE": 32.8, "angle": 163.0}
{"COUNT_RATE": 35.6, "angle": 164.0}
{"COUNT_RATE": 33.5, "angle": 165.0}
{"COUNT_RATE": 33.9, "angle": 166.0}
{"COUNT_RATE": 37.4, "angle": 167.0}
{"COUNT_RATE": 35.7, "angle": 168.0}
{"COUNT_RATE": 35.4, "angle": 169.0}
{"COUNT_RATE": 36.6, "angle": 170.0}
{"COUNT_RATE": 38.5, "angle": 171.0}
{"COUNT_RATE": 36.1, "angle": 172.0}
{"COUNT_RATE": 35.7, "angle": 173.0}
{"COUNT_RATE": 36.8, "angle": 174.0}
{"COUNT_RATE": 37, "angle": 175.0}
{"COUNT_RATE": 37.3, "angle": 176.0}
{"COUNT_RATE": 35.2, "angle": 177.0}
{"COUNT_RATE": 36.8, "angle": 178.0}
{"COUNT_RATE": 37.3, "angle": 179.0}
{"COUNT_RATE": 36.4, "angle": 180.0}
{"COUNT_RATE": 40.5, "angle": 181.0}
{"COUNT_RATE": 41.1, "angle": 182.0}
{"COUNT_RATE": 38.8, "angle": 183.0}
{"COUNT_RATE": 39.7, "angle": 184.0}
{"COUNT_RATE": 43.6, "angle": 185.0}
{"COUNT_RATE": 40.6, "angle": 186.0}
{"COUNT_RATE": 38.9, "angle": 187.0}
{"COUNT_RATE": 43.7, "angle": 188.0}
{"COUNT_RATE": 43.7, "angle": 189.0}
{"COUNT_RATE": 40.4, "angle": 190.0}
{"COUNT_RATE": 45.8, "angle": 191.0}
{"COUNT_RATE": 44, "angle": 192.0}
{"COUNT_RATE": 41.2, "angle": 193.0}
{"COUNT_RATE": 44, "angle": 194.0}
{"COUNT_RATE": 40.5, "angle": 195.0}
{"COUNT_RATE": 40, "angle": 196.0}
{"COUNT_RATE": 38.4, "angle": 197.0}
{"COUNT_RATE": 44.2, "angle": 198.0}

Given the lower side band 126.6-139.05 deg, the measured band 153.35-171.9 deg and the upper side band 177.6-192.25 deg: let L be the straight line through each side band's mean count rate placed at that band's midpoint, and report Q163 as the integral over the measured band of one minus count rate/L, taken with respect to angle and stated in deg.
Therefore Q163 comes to 0.72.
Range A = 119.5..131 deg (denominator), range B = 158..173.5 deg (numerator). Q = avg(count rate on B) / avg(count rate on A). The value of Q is 1.2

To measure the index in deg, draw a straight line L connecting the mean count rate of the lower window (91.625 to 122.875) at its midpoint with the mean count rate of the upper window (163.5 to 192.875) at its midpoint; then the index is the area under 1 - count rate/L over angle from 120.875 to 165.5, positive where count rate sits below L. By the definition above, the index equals 2.6 deg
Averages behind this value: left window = 27.3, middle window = 31.1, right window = 38.5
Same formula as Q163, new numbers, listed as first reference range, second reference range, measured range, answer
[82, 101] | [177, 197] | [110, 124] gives -0.8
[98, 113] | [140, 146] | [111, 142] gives -1.6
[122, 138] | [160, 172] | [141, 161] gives 0.5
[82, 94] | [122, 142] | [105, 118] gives -0.4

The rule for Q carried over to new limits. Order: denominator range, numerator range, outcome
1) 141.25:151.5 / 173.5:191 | 1.28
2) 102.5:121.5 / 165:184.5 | 1.30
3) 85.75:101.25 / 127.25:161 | 1.24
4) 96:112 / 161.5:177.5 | 1.40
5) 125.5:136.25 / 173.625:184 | 1.29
